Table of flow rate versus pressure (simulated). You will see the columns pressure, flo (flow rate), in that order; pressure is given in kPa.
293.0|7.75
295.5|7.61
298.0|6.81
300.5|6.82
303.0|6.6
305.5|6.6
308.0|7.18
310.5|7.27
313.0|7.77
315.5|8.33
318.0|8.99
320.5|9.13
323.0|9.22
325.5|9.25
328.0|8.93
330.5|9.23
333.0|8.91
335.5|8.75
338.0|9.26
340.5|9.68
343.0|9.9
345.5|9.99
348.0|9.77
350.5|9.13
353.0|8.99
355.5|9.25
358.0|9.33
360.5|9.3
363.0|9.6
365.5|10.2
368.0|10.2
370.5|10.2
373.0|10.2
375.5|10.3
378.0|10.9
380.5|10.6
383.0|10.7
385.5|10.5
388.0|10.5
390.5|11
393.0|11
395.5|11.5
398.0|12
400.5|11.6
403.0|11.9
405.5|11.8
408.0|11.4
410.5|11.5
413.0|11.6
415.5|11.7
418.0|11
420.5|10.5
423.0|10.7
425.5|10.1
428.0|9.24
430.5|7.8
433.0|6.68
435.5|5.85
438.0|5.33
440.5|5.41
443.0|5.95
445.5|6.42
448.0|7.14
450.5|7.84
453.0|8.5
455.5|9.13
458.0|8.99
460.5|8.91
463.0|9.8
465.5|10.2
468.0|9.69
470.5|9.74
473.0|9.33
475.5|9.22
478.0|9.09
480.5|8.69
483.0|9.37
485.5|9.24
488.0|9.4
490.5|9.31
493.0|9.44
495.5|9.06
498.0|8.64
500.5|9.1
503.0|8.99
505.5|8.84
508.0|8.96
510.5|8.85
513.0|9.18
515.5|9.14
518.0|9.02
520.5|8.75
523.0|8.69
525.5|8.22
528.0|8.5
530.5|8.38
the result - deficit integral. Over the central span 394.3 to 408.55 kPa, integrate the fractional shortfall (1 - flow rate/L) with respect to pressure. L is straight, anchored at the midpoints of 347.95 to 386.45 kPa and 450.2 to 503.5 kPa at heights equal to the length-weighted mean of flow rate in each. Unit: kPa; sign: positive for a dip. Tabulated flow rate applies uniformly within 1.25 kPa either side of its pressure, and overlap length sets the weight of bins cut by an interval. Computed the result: -2.9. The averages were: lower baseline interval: 9.95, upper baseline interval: 9.19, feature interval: 11.7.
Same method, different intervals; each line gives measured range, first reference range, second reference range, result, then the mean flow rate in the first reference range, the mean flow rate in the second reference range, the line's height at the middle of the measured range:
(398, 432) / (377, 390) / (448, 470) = -2.89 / 10.7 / 9.04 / 9.98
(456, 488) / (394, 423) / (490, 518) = 1.61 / 11.5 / 9.04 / 9.85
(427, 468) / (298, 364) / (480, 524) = 5.44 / 8.7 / 9.05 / 8.93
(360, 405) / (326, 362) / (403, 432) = -3.03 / 9.32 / 10.7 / 10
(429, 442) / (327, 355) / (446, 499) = 4.07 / 9.32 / 9.05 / 9.12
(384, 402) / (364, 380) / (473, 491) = -1.86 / 10.3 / 9.19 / 10.1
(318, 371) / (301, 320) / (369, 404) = -2.27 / 7.57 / 10.9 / 9.06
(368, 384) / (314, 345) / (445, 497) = -2.39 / 9.14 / 9.01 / 9.1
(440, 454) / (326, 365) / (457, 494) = 3.64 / 9.35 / 9.36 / 9.36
